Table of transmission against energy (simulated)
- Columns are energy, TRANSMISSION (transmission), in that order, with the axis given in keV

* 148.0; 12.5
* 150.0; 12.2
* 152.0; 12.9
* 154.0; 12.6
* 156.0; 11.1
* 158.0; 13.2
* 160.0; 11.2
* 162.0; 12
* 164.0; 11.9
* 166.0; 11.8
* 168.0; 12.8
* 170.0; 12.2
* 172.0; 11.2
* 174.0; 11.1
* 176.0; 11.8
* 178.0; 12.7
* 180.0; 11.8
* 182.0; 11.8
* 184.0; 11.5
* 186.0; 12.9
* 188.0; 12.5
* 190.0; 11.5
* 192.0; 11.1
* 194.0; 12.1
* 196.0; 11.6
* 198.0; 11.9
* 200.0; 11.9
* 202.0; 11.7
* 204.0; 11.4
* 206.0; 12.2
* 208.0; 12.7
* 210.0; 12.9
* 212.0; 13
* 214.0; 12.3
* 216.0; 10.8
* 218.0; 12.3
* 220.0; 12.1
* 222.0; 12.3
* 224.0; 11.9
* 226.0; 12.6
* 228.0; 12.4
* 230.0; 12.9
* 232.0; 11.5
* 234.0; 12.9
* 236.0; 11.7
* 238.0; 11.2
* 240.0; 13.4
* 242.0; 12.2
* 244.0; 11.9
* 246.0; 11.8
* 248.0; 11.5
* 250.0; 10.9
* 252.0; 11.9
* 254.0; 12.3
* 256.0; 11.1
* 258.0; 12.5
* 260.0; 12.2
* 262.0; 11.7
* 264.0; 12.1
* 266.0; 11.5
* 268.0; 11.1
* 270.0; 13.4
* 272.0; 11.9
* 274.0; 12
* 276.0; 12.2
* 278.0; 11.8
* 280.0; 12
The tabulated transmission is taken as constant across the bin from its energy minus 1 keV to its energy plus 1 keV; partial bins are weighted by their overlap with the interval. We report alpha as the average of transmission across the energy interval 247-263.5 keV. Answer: 11.8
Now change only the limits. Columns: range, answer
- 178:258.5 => 12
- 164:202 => 11.9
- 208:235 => 12.3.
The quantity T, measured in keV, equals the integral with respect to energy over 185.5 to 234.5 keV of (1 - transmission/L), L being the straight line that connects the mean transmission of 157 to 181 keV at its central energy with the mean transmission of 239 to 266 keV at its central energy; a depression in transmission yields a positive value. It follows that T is -0.7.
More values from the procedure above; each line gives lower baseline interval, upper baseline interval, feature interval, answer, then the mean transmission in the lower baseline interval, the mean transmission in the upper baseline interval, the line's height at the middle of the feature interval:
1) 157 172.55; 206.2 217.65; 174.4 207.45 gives 0.85 keV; 12.1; 12.3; 12.2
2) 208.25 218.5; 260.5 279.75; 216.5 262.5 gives 0.39 keV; 12.3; 12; 12.1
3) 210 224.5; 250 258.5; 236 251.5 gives 0.08 keV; 12.2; 11.8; 11.9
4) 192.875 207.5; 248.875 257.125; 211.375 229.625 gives -0.71 keV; 11.9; 11.6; 11.7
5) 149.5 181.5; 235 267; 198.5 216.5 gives -0.27 keV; 12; 11.9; 11.9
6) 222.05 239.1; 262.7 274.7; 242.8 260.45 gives 0.42 keV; 12.2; 12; 12.1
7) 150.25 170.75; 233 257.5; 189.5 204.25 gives 0.48 keV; 12.2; 11.9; 12.1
